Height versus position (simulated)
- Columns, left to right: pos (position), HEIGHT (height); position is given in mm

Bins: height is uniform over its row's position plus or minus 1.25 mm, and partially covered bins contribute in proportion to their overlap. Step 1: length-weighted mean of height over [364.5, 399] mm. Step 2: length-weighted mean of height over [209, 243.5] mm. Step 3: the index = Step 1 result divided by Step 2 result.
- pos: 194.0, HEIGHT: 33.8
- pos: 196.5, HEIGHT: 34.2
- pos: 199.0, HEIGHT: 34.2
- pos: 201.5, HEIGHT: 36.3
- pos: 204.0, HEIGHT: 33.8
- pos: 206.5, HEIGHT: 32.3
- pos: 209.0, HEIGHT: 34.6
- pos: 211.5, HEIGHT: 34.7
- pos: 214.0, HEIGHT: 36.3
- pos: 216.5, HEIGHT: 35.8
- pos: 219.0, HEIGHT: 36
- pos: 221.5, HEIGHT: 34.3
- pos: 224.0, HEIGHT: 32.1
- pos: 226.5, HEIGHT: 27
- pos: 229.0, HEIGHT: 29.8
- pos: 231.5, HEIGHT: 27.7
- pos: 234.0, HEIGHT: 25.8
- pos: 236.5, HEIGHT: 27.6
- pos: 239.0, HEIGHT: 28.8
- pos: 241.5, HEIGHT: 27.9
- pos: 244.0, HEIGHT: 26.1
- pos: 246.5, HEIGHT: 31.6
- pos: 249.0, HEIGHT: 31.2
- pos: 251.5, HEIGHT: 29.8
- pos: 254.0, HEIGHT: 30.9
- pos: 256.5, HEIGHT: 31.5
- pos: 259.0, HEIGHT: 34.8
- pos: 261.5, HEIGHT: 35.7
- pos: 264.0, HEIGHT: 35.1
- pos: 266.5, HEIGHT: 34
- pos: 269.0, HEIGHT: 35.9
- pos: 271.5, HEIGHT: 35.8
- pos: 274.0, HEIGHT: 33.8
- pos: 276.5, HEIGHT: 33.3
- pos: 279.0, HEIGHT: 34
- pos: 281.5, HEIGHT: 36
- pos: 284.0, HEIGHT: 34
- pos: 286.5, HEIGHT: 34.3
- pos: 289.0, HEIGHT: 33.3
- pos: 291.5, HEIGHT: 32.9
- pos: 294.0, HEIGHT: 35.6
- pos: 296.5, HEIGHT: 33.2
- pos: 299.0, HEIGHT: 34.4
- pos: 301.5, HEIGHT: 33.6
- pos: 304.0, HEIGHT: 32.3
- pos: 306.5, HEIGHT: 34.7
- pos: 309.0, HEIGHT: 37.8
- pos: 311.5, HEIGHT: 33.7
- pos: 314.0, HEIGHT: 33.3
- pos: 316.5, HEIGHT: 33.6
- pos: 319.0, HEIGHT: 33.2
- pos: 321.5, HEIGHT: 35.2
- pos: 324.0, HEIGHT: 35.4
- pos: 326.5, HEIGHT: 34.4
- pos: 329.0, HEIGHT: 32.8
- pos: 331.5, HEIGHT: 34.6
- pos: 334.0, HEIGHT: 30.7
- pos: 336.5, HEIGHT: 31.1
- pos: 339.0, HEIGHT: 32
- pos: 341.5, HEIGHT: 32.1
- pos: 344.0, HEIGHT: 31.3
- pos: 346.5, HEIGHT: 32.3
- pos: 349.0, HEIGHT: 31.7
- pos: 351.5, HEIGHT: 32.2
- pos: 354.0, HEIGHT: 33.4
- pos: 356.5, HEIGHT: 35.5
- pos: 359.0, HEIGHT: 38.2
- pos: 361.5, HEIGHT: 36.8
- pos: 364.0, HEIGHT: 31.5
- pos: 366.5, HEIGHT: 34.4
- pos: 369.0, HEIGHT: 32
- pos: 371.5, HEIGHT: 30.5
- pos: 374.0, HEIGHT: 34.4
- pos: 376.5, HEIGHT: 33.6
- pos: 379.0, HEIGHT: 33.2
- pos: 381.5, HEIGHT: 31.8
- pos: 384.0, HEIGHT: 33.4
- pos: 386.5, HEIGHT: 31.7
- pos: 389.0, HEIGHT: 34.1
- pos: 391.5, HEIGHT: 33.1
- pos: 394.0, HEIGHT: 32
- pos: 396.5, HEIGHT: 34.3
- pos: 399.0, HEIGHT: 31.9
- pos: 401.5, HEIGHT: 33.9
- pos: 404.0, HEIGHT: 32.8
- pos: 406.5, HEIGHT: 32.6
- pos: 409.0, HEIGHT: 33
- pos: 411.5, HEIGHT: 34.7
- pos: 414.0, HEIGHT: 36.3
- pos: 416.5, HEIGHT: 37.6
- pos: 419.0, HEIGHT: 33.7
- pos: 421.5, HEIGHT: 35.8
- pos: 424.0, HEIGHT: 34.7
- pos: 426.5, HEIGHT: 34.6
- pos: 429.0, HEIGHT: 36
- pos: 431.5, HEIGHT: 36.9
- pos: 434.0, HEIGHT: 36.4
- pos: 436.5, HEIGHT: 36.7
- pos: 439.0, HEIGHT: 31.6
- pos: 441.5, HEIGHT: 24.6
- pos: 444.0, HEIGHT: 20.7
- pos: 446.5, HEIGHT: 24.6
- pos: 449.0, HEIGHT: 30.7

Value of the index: 1.06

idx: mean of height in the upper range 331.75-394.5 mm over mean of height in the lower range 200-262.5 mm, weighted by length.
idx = 1.0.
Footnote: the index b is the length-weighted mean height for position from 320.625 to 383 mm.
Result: 33.2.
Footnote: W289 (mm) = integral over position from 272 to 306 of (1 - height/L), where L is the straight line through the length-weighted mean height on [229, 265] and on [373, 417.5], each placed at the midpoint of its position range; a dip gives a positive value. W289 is -3.0 mm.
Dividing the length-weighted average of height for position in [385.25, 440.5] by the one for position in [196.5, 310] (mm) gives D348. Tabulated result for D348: 1.04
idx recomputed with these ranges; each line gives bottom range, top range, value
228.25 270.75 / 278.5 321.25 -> 1.10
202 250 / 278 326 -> 1.09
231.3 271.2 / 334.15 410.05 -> 1.06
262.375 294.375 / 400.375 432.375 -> 1.01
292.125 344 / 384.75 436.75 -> 1.02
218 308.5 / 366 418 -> 1.03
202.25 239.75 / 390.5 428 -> 1.07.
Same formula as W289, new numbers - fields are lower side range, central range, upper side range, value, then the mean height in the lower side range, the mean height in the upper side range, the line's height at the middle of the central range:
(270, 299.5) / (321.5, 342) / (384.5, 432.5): 0.7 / 34.2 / 34.2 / 34.2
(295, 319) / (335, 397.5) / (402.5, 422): 2.3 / 34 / 34.5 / 34.3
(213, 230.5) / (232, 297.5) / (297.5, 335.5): 2.0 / 32.9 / 34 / 33.4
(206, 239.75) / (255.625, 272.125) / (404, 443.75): -1.3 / 31.7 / 34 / 32.1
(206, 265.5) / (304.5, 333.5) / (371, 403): -1.7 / 31.6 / 33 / 32.3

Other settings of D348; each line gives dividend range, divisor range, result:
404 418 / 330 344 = 1.08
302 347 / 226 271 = 1.08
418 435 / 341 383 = 1.07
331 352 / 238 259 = 1.06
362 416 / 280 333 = 0.97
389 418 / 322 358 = 1.03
